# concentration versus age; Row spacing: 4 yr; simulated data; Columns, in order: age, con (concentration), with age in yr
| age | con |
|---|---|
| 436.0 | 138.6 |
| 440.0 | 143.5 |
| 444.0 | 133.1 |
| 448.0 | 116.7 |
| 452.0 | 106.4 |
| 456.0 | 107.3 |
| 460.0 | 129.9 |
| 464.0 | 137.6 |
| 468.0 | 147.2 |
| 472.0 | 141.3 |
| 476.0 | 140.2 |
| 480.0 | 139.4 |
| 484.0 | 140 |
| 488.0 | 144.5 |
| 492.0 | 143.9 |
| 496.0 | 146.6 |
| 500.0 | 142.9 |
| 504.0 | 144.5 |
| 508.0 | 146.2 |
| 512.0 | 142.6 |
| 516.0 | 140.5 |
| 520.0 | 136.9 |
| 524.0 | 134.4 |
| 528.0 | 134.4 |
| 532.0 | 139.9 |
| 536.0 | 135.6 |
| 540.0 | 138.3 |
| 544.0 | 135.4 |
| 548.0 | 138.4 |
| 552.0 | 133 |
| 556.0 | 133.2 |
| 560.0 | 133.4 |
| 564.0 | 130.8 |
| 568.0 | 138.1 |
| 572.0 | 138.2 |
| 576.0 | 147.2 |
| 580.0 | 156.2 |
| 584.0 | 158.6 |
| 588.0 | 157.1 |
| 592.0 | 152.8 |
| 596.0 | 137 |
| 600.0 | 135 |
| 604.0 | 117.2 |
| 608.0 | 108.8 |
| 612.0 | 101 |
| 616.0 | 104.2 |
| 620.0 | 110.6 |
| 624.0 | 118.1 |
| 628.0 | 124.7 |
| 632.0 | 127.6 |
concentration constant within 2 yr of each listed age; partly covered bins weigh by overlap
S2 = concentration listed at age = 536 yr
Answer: 135.6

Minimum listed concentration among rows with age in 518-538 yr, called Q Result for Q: 134.4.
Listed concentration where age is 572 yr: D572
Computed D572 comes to 138.2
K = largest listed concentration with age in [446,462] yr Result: 129.9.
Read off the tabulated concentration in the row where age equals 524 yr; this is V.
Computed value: 134.4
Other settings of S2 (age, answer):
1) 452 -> 106.4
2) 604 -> 117.2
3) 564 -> 130.8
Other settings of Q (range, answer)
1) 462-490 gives 137.6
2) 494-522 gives 136.9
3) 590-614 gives 101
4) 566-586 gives 138.1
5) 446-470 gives 106.4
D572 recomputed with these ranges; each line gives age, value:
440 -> 143.5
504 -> 144.5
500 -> 142.9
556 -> 133.2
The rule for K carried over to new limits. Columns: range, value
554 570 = 138.1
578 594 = 158.6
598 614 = 135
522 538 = 139.9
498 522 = 146.2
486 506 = 146.6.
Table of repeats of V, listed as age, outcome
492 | 143.9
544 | 135.4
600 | 135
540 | 138.3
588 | 157.1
